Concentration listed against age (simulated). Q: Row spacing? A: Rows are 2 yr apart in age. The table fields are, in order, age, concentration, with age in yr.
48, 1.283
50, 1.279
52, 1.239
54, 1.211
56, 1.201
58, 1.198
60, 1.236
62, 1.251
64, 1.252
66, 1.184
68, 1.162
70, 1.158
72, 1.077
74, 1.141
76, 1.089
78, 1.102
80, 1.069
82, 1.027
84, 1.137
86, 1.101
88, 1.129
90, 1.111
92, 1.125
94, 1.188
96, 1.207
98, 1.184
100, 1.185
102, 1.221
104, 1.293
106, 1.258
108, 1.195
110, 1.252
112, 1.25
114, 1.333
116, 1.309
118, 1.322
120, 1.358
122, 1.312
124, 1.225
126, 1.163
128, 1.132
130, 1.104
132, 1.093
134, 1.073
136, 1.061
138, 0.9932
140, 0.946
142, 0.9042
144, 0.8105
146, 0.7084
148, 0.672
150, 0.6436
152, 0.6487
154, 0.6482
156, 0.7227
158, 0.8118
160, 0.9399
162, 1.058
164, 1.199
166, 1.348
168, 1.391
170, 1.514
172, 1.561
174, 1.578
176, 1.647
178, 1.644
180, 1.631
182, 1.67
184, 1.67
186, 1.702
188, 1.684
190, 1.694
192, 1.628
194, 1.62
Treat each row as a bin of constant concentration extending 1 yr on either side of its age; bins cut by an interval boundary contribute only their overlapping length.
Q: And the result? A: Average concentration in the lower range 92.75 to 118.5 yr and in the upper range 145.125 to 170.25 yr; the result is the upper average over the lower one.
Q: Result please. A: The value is 0.75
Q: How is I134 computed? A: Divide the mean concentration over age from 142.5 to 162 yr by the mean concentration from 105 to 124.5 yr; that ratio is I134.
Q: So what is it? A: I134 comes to 0.59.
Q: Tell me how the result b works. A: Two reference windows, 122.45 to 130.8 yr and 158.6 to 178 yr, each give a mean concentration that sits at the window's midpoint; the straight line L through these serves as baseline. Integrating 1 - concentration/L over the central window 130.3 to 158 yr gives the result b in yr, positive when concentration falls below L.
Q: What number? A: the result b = 8.8 yr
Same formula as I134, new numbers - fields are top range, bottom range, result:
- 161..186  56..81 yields 1.29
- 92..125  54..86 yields 1.09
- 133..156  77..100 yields 0.73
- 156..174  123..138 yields 1.10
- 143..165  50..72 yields 0.67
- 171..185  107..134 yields 1.33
